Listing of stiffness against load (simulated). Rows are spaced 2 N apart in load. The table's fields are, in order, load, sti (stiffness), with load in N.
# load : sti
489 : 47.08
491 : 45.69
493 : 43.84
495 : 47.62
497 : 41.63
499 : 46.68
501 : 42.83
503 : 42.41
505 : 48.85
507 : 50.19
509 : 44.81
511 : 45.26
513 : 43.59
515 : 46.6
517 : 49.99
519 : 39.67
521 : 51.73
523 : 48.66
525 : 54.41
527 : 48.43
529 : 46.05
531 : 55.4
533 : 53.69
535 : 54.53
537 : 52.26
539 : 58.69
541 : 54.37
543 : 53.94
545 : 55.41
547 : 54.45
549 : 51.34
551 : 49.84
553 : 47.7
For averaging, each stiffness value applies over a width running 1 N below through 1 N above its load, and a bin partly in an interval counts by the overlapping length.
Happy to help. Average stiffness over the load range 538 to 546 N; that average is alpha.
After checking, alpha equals 55.6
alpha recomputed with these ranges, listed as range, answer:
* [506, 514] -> 46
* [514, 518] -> 48.3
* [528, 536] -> 52.4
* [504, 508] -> 49.5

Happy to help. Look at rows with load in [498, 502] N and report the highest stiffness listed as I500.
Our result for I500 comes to 46.68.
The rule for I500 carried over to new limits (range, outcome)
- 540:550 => 55.41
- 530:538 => 55.4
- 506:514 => 50.19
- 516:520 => 49.99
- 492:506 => 48.85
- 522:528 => 54.41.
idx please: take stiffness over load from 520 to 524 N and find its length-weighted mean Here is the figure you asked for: 50.2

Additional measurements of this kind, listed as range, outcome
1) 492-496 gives 45.7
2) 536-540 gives 55.5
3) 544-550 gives 53.7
